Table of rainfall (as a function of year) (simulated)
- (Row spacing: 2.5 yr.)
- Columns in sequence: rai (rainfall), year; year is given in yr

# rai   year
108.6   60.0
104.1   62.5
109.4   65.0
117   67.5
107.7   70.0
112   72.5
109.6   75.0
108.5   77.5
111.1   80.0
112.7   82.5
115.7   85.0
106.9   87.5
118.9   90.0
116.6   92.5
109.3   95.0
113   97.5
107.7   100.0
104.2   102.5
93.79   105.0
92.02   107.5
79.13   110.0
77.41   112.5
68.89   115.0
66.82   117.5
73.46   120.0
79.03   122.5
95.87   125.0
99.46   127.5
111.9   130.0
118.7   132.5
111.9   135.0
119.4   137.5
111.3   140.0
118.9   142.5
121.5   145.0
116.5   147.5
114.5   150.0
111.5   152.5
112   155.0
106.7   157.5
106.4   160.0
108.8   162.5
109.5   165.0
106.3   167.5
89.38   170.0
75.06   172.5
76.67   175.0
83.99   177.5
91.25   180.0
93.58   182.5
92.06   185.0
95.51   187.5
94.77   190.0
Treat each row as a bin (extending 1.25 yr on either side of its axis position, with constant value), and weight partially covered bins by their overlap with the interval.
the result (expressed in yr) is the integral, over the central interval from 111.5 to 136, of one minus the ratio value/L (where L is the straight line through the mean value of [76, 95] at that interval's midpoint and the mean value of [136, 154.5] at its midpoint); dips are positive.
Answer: 5.25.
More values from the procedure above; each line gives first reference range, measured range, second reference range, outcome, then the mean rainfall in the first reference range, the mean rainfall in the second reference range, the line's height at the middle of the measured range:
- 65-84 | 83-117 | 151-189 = 2.48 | 111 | 97.3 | 107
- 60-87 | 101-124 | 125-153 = 6.18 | 111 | 113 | 112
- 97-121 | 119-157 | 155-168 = -3.50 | 87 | 108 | 98.6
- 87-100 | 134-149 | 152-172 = -1.31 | 113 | 105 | 107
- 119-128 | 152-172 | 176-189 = -3.49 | 86.3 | 91.1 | 89.4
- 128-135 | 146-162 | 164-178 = -1.81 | 113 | 90.1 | 100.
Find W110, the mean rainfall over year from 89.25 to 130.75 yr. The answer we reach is 94.1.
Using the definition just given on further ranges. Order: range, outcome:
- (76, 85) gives 111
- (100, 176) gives 99.4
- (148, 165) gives 110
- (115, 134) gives 90.9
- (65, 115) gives 105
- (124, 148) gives 113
